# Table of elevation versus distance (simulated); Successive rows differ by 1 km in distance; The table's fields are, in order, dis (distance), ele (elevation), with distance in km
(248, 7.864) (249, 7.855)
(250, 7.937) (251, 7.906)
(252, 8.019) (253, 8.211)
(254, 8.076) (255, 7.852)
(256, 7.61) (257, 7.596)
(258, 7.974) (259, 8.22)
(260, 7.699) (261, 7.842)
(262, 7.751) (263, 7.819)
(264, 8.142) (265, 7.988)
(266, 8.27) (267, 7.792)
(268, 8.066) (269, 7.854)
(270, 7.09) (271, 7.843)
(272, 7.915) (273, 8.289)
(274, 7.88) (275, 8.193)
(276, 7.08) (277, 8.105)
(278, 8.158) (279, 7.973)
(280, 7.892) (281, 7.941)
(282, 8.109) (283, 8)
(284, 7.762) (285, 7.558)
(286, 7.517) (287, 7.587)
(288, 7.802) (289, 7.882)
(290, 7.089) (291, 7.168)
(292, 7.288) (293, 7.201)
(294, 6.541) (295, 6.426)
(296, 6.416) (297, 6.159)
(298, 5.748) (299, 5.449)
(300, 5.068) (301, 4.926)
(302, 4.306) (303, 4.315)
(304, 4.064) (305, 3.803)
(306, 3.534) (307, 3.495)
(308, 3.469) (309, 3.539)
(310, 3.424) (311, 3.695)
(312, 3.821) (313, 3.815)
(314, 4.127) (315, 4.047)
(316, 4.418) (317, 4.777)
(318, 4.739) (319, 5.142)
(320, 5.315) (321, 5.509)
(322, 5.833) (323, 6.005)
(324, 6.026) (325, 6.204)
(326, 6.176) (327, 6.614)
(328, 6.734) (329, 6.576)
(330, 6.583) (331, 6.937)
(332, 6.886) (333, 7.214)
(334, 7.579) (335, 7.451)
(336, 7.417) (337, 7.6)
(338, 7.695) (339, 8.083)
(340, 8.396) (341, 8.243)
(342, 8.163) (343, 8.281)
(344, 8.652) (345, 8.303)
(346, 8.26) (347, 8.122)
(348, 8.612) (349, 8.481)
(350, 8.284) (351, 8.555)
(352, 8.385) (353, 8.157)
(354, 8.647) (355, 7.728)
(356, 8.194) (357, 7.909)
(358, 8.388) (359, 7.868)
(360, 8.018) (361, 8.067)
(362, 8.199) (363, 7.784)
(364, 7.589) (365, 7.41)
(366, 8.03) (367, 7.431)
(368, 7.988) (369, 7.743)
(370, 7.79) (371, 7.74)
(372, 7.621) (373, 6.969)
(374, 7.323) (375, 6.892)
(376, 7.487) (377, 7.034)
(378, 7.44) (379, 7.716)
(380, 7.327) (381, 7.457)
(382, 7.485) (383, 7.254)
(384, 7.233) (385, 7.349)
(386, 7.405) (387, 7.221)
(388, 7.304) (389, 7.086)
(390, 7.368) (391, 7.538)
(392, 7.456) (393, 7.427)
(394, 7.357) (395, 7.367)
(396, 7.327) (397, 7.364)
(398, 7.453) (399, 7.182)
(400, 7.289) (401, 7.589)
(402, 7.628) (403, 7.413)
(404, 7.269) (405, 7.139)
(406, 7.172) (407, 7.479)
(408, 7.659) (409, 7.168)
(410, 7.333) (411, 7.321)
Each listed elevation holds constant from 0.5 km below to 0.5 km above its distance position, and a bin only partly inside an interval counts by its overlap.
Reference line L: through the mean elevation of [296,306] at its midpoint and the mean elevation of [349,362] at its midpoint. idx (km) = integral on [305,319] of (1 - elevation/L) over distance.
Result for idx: 4.1 km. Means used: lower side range 4.88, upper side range 8.2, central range 3.96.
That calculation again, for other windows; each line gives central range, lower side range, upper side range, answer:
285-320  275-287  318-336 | 9.3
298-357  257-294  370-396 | 10.0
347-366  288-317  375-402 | -4.7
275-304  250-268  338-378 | 3.9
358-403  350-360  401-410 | 1.6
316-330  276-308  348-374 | 2.6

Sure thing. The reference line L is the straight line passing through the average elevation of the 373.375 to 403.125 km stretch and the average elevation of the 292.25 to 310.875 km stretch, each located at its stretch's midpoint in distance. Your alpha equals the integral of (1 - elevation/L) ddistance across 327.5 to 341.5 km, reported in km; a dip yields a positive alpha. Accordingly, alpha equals -3.7 km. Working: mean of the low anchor 4.89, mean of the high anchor 7.36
